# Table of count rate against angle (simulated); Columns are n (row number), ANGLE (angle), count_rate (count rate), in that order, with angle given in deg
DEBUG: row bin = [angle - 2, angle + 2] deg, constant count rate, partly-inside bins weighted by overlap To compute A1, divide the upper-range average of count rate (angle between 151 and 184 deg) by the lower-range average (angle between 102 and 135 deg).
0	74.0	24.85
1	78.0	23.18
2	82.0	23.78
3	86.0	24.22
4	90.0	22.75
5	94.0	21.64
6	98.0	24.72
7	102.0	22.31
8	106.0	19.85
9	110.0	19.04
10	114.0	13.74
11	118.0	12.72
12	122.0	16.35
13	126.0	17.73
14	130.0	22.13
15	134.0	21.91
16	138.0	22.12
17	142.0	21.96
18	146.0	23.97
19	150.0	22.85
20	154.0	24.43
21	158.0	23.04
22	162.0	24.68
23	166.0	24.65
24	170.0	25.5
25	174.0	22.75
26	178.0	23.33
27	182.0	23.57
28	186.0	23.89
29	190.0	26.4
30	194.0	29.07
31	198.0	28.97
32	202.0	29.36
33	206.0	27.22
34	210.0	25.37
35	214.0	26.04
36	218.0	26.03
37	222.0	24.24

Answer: 1.33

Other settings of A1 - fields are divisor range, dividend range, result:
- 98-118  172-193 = 1.29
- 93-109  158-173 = 1.12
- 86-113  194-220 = 1.26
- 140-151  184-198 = 1.17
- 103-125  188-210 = 1.68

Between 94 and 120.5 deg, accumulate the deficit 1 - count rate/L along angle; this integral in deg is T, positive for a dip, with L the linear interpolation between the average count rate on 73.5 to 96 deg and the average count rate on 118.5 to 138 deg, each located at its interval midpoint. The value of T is 3.0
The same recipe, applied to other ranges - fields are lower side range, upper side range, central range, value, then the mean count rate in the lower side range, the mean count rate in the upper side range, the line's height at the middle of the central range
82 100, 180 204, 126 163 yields 3.8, 23.4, 26.9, 25.2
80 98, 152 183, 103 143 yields 8.2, 23.3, 24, 23.6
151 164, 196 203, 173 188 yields 1.9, 24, 29.1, 26.8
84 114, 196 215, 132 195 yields 3.0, 21.5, 27.5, 25.1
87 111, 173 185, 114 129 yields 4.4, 21.9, 23.3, 22.3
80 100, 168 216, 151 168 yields 0.7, 23.4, 26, 25.1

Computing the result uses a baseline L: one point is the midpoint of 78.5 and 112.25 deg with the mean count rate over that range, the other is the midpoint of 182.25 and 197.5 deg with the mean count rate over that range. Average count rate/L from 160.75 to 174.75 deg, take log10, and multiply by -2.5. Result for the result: 0.04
